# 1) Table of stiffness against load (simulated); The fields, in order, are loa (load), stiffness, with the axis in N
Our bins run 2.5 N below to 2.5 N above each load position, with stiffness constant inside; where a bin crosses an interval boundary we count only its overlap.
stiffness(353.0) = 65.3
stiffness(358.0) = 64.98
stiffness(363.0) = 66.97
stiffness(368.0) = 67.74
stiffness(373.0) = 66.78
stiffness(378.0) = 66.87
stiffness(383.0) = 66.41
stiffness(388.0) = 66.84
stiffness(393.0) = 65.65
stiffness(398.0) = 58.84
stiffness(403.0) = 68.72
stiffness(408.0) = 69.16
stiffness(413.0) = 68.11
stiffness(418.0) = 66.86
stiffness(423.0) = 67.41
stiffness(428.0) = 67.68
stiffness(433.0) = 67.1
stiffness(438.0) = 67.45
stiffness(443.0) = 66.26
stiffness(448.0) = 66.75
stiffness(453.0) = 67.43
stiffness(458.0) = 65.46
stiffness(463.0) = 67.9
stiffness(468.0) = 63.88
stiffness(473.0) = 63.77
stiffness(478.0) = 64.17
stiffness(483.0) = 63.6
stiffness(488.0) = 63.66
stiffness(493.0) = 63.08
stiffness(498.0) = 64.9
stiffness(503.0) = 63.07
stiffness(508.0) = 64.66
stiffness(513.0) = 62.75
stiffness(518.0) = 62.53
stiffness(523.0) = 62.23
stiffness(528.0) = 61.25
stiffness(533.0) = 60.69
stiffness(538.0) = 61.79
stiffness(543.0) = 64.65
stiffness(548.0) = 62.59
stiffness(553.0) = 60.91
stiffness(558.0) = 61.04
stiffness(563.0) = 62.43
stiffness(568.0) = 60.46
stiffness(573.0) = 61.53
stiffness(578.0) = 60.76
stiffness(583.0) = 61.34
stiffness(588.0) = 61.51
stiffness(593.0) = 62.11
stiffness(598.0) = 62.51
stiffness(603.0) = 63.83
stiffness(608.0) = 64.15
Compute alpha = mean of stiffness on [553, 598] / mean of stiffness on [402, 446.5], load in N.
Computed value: 0.91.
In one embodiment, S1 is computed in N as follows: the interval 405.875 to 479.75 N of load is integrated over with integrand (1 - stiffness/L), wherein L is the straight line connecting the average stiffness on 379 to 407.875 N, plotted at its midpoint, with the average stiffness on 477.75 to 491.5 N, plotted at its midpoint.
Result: -2.3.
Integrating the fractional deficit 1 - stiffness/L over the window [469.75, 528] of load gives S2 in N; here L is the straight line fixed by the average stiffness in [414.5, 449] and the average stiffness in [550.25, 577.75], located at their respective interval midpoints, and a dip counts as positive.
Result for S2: 0.7 N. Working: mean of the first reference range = 67.1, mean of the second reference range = 61.2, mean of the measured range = 63.4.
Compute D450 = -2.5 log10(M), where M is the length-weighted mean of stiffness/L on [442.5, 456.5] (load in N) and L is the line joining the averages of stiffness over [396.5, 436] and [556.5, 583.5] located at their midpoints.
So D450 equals -0.02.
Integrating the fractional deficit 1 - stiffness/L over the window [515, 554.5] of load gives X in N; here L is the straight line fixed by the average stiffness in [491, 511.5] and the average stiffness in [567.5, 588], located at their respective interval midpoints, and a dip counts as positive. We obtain 0.35 N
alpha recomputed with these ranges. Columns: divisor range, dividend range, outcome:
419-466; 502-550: 0.93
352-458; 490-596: 0.93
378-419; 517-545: 0.94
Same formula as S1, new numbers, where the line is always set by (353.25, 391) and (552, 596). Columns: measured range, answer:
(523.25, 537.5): 0.28 N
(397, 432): -0.84 N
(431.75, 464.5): -1.15 N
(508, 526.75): 0.04 N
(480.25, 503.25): -0.09 N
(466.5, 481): 0.00 N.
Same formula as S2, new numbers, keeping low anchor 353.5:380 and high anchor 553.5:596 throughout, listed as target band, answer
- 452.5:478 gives -0.51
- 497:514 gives -0.20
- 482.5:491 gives 0.00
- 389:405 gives 0.32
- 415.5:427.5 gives -0.37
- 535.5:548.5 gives -0.18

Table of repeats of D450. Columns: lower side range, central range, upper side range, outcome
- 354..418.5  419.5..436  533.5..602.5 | -0.033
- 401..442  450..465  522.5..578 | -0.014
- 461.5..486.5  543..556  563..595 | -0.001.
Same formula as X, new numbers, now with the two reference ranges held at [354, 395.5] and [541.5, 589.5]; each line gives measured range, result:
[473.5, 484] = -0.01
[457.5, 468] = -0.32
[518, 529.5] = 0.14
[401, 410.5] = -0.47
